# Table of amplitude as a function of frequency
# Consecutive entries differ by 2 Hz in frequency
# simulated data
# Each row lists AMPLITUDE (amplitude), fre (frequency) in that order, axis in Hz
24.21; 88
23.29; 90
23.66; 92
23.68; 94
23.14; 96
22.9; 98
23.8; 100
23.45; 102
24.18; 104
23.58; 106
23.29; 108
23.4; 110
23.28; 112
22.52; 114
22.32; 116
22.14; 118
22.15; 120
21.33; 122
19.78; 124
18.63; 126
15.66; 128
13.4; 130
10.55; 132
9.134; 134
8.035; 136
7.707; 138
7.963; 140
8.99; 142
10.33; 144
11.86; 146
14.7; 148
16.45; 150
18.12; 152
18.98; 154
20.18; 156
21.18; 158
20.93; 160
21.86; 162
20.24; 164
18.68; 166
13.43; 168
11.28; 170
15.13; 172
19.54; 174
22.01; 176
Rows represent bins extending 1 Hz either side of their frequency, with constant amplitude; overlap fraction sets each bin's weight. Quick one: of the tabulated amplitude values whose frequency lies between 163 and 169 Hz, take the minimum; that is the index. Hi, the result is 13.43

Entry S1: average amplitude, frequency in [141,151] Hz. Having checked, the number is 12.5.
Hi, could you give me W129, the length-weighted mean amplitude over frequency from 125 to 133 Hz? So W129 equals 14.6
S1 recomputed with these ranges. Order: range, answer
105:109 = 23.4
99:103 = 23.6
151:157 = 19.1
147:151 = 15.6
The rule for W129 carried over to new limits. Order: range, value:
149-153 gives 17.3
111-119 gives 22.6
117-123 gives 21.9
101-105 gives 23.8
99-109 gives 23.7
